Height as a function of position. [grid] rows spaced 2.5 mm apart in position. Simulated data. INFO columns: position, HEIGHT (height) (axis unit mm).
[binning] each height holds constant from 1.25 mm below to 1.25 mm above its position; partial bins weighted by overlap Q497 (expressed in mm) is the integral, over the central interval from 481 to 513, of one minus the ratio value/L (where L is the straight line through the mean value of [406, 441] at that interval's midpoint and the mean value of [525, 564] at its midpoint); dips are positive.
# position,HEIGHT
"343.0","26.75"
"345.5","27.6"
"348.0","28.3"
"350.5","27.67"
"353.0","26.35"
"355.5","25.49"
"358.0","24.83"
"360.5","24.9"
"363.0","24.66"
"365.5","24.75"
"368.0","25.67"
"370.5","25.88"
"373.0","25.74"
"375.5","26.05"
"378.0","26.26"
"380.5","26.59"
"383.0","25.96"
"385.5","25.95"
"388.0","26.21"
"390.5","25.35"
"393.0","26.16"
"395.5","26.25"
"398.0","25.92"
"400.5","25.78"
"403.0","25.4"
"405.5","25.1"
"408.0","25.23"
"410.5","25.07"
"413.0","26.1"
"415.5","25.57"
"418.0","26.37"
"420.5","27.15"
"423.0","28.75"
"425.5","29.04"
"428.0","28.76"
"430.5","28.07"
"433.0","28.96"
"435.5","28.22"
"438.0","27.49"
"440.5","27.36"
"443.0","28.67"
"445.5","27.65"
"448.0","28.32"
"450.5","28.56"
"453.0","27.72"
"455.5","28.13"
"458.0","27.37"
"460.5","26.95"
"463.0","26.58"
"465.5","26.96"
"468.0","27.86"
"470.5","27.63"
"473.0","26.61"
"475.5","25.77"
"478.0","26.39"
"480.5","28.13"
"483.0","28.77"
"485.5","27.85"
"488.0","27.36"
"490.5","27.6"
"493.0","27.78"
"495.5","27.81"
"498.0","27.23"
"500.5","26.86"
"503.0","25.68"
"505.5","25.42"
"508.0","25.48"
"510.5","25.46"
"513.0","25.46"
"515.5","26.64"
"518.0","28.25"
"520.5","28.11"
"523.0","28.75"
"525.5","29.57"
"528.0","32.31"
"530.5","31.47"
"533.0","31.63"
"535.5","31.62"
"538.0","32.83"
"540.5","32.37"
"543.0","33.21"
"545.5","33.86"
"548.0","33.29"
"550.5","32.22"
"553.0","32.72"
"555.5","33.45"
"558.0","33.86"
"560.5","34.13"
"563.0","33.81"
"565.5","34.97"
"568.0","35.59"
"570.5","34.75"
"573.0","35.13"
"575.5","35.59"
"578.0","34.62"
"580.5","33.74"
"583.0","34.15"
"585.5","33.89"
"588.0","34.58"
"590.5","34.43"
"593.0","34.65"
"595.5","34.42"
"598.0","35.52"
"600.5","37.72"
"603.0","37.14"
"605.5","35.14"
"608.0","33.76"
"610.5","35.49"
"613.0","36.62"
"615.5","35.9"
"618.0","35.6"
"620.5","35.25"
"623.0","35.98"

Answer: 3.8 mm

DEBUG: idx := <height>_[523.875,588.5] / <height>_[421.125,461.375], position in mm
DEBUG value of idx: 1.2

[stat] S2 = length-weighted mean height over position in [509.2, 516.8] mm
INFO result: 25.9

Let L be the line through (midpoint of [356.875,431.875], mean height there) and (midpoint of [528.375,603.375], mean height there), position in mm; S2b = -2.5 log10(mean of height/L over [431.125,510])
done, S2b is 0.08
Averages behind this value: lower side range 26.1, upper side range 34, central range 27.4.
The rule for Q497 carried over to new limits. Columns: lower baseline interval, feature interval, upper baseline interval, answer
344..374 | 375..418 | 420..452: 2.0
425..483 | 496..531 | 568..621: 3.8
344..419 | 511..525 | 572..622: 1.9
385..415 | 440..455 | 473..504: -0.9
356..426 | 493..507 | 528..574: 1.9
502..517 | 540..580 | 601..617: -4.1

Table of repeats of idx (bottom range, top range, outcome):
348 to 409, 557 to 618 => 1.36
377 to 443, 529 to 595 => 1.26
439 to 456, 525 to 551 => 1.15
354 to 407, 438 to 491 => 1.07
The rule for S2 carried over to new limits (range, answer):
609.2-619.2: 35.9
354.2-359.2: 25.2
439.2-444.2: 28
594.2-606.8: 36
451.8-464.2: 27.4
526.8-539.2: 32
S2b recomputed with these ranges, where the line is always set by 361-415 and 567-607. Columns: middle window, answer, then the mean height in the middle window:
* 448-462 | 0.04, 27.8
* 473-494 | 0.11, 27.4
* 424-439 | -0.03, 28.4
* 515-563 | 0.04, 31.7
